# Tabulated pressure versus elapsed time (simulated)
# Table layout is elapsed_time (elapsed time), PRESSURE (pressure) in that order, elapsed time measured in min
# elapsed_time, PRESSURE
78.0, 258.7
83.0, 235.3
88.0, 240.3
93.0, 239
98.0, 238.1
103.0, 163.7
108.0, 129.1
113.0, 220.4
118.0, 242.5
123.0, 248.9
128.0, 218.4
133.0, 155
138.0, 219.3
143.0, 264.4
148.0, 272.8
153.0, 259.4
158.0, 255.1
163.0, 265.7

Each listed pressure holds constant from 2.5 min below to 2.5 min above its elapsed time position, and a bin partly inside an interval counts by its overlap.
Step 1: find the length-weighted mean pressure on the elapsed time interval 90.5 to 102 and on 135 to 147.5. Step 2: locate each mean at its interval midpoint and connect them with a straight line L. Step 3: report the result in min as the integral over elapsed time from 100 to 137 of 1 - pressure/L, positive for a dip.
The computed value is 5.9 min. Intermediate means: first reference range 229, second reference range 243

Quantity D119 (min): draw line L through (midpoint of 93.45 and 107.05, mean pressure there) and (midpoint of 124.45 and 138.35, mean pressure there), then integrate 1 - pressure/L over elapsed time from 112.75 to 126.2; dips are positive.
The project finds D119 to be -2.8 min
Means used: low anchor 198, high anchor 198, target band 239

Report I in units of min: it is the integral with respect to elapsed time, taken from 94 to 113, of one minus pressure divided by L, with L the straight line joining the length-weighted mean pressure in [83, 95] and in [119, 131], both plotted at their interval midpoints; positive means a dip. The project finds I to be 3.9 min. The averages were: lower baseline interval 239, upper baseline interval 231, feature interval 188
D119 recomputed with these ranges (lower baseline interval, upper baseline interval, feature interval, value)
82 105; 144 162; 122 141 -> 3.0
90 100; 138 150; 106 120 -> 2.7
